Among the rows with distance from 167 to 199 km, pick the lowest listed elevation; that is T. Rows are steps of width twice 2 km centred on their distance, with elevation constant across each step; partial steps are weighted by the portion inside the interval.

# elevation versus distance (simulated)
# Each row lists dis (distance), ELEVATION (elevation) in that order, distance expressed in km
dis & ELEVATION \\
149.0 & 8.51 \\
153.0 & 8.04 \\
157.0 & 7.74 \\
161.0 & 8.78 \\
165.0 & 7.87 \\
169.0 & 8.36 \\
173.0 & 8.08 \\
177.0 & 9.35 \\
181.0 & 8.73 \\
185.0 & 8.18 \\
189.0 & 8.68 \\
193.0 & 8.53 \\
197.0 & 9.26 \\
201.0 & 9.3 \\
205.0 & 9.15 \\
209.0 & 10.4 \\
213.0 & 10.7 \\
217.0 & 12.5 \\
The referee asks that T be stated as 8.08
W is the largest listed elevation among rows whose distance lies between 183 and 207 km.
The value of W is 9.3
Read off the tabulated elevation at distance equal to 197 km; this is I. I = 9.26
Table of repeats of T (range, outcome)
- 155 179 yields 7.74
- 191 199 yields 8.53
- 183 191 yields 8.18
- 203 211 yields 9.15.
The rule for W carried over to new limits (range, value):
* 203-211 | 10.4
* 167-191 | 9.35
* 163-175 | 8.36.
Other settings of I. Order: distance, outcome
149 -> 8.51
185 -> 8.18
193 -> 8.53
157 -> 7.74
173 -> 8.08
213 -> 10.7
